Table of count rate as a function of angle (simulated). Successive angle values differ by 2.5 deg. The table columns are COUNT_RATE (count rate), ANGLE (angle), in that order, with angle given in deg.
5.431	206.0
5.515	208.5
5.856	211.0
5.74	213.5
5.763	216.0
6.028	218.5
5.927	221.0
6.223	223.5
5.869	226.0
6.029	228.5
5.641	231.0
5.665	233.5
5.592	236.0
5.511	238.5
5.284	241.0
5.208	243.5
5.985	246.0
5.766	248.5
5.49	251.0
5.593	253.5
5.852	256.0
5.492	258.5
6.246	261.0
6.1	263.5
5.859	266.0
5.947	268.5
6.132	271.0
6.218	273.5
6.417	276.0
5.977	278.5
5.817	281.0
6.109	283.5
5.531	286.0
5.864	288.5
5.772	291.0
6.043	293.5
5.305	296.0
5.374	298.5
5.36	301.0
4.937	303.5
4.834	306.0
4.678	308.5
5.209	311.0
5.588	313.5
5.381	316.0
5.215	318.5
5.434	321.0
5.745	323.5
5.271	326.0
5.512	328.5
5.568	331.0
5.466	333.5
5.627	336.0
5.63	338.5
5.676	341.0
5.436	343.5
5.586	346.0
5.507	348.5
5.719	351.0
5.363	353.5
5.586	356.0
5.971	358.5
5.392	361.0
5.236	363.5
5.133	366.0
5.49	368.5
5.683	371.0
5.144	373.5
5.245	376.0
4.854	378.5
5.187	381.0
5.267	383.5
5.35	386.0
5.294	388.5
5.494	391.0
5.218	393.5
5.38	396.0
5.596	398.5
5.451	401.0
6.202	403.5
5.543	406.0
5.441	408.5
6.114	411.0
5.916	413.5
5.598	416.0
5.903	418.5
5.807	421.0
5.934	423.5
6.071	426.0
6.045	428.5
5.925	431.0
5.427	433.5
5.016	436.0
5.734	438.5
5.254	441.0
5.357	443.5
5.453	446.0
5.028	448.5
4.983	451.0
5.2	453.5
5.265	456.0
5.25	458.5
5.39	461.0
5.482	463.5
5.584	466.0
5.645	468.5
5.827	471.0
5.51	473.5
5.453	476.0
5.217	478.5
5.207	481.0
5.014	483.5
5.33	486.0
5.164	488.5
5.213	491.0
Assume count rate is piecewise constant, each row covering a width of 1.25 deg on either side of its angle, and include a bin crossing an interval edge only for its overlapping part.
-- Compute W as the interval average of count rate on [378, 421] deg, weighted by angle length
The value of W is 5.54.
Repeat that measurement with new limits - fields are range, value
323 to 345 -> 5.54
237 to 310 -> 5.68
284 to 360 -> 5.48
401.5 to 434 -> 5.84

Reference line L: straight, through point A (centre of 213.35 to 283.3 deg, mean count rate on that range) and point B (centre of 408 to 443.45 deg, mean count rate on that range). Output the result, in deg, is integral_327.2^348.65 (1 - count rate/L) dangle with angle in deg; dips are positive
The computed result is 0.82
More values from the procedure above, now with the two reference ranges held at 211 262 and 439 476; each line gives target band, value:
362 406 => 1.1 deg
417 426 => -0.8 deg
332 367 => 0.2 deg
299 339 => 1.9 deg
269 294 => -1.4 deg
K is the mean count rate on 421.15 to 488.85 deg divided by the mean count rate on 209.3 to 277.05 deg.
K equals 0.93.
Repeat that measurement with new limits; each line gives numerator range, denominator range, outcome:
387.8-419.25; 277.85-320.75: 1.03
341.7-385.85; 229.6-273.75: 0.94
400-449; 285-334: 1.05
